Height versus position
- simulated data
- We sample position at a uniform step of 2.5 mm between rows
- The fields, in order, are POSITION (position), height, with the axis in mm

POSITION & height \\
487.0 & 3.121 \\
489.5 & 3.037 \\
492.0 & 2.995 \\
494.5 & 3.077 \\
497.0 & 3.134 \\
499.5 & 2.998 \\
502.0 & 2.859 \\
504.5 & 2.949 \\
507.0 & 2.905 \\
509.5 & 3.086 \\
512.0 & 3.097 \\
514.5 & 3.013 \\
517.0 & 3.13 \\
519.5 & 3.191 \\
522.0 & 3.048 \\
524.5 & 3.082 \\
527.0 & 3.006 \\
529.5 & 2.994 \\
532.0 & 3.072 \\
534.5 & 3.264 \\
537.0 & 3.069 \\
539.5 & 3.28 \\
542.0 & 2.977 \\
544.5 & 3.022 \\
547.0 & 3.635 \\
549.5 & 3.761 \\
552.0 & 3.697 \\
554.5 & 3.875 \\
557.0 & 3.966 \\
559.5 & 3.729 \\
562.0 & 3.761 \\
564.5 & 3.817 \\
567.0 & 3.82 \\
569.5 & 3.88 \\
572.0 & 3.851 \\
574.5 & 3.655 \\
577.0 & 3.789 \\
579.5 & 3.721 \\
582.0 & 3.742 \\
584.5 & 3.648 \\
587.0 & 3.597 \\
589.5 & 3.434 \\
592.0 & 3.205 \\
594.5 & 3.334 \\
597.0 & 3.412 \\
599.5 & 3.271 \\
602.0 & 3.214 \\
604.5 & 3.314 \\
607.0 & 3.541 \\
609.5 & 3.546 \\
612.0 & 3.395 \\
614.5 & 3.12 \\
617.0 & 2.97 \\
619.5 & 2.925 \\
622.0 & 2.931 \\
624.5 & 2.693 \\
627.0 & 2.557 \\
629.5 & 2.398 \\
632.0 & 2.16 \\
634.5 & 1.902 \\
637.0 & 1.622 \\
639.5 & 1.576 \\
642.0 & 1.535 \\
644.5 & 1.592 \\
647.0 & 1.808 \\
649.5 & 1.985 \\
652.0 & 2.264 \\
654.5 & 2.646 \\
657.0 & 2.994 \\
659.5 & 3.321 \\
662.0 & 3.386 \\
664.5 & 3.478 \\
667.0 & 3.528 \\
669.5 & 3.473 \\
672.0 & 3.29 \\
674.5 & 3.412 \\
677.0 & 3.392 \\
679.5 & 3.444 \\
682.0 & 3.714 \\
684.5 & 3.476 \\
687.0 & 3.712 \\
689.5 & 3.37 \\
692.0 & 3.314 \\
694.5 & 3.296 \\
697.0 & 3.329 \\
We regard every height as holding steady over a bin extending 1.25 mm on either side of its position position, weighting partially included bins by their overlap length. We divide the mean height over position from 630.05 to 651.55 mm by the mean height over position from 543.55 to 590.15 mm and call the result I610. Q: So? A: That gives 0.5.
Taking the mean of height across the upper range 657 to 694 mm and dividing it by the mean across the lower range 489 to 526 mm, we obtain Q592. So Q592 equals 1.13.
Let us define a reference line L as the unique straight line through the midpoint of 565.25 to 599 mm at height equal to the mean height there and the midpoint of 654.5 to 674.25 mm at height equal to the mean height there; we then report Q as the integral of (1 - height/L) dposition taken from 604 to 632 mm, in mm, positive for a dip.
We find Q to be 4.0 mm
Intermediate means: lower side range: 3.62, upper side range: 3.31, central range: 2.99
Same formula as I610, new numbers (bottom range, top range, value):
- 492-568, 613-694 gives 0.86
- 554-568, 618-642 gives 0.59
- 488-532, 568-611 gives 1.17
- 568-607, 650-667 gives 0.85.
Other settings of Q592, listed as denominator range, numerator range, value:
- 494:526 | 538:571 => 1.19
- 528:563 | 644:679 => 0.86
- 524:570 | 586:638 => 0.86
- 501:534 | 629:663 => 0.73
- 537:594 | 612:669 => 0.71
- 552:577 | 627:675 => 0.66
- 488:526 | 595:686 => 0.95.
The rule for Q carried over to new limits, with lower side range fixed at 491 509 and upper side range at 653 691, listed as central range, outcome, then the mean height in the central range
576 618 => -2.9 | 3.43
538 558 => -2.7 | 3.52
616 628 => 1.6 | 2.82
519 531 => 0.0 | 3.06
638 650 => 5.9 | 1.68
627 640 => 5.0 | 2.01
